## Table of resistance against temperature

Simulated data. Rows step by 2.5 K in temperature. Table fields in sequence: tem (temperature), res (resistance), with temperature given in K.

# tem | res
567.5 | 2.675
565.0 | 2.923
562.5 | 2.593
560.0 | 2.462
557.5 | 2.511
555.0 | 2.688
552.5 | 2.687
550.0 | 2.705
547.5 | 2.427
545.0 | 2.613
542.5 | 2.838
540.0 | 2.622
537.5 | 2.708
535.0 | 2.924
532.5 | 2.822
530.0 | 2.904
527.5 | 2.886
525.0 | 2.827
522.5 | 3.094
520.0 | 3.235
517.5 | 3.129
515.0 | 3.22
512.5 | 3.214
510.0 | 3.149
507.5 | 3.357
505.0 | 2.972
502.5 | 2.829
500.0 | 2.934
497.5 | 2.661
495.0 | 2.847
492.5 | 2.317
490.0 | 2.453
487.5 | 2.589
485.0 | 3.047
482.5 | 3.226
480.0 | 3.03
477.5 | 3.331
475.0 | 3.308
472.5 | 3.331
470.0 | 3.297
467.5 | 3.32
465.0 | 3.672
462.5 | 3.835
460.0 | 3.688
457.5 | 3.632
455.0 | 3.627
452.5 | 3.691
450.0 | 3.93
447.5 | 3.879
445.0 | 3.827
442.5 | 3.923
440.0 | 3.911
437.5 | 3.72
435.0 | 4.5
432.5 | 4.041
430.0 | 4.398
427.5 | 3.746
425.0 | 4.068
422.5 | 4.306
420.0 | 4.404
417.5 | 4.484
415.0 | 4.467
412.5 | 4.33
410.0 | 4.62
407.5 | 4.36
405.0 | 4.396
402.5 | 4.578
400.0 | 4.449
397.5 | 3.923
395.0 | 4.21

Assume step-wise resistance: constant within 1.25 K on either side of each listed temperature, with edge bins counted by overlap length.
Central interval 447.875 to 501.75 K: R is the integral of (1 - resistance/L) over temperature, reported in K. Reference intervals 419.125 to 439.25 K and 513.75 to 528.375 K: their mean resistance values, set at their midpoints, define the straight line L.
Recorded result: 5.8 K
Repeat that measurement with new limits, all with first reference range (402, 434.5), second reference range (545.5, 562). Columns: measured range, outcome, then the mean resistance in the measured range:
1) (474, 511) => 4.74 K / 2.93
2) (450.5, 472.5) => 1.03 K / 3.59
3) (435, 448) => 0.36 K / 3.91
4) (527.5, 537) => -0.04 K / 2.87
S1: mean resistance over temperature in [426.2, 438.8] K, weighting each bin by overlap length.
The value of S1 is 4.08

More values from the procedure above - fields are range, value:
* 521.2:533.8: 2.91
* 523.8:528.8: 2.86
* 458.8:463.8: 3.76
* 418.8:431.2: 4.18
